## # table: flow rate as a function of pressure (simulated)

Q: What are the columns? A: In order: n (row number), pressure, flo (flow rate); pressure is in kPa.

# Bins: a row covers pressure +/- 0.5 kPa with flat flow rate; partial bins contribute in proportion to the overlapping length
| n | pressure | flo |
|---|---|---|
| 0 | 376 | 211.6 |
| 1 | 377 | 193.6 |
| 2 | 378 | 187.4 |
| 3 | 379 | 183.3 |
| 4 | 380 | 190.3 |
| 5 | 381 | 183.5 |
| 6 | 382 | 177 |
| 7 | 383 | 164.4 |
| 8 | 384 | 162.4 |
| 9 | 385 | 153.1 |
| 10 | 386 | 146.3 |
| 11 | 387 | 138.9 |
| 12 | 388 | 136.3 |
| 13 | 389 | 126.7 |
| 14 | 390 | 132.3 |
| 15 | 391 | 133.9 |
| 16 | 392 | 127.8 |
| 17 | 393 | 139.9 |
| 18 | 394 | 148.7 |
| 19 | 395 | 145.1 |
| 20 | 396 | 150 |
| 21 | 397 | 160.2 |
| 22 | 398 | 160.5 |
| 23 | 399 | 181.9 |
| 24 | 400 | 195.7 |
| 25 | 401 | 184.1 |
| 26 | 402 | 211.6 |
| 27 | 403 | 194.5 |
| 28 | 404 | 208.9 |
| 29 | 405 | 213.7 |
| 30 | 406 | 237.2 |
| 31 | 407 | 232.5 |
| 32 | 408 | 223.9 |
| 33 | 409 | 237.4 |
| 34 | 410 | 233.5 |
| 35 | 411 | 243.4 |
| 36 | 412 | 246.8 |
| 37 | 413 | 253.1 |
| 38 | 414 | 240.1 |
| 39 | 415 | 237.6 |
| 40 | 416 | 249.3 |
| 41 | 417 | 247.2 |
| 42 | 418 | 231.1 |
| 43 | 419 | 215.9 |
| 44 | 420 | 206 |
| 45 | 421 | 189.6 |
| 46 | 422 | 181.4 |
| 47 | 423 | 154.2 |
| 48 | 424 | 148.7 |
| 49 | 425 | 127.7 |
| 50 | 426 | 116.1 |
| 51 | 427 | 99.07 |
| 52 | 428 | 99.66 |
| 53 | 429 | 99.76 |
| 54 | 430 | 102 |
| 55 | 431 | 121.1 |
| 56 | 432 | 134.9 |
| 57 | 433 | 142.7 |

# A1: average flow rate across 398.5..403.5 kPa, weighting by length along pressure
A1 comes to 194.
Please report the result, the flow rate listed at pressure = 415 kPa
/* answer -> 237.6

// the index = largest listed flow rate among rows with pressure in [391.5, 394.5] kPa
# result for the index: 148.7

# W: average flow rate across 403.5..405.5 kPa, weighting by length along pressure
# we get 211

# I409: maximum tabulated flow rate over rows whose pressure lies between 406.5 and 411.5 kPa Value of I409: 243.4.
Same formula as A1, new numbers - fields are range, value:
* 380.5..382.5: 180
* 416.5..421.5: 218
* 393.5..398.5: 153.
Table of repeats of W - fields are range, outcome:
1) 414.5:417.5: 245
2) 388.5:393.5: 132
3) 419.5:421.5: 198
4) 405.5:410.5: 233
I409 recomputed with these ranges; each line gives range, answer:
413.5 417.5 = 249.3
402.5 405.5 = 213.7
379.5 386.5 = 190.3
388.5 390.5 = 132.3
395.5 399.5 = 181.9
